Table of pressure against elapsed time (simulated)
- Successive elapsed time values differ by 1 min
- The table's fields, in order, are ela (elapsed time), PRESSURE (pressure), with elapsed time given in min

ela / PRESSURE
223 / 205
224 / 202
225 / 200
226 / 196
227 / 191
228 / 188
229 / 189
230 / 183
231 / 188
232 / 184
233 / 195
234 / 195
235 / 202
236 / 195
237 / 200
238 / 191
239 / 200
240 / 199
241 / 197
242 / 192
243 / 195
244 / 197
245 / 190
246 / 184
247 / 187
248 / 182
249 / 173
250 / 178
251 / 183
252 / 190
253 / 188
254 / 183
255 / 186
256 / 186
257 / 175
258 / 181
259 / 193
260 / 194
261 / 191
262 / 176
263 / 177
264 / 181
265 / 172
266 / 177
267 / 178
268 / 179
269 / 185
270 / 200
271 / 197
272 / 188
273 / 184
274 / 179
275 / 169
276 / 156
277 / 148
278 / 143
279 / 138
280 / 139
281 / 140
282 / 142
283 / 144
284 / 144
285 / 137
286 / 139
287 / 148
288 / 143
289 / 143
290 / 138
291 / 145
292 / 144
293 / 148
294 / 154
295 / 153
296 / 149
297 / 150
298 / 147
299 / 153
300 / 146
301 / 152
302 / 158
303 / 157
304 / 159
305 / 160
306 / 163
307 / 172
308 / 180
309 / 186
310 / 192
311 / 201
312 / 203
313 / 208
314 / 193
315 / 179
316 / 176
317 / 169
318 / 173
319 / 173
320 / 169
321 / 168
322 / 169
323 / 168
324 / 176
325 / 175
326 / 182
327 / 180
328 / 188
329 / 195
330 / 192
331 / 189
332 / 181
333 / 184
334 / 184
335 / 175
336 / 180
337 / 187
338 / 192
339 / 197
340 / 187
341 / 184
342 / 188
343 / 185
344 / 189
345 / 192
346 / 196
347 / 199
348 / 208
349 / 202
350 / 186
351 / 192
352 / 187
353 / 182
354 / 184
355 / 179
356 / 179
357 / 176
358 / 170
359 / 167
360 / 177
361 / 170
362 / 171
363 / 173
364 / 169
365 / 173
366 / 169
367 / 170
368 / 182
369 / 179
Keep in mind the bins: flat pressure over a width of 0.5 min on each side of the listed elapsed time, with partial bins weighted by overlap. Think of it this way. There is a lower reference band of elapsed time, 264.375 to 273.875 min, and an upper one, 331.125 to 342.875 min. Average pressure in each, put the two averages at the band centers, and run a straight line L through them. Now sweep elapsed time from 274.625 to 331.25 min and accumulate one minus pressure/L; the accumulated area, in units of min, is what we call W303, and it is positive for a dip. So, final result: 6.66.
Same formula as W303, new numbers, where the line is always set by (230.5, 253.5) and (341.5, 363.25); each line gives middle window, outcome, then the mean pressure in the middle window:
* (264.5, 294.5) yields 4.85 min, 158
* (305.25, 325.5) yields 0.76 min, 179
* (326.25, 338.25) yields 0.01 min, 185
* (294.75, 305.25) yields 1.93 min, 153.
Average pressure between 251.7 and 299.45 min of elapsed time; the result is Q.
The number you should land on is 164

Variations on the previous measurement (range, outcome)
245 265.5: 183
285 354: 174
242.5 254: 186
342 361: 186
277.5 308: 149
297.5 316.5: 173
